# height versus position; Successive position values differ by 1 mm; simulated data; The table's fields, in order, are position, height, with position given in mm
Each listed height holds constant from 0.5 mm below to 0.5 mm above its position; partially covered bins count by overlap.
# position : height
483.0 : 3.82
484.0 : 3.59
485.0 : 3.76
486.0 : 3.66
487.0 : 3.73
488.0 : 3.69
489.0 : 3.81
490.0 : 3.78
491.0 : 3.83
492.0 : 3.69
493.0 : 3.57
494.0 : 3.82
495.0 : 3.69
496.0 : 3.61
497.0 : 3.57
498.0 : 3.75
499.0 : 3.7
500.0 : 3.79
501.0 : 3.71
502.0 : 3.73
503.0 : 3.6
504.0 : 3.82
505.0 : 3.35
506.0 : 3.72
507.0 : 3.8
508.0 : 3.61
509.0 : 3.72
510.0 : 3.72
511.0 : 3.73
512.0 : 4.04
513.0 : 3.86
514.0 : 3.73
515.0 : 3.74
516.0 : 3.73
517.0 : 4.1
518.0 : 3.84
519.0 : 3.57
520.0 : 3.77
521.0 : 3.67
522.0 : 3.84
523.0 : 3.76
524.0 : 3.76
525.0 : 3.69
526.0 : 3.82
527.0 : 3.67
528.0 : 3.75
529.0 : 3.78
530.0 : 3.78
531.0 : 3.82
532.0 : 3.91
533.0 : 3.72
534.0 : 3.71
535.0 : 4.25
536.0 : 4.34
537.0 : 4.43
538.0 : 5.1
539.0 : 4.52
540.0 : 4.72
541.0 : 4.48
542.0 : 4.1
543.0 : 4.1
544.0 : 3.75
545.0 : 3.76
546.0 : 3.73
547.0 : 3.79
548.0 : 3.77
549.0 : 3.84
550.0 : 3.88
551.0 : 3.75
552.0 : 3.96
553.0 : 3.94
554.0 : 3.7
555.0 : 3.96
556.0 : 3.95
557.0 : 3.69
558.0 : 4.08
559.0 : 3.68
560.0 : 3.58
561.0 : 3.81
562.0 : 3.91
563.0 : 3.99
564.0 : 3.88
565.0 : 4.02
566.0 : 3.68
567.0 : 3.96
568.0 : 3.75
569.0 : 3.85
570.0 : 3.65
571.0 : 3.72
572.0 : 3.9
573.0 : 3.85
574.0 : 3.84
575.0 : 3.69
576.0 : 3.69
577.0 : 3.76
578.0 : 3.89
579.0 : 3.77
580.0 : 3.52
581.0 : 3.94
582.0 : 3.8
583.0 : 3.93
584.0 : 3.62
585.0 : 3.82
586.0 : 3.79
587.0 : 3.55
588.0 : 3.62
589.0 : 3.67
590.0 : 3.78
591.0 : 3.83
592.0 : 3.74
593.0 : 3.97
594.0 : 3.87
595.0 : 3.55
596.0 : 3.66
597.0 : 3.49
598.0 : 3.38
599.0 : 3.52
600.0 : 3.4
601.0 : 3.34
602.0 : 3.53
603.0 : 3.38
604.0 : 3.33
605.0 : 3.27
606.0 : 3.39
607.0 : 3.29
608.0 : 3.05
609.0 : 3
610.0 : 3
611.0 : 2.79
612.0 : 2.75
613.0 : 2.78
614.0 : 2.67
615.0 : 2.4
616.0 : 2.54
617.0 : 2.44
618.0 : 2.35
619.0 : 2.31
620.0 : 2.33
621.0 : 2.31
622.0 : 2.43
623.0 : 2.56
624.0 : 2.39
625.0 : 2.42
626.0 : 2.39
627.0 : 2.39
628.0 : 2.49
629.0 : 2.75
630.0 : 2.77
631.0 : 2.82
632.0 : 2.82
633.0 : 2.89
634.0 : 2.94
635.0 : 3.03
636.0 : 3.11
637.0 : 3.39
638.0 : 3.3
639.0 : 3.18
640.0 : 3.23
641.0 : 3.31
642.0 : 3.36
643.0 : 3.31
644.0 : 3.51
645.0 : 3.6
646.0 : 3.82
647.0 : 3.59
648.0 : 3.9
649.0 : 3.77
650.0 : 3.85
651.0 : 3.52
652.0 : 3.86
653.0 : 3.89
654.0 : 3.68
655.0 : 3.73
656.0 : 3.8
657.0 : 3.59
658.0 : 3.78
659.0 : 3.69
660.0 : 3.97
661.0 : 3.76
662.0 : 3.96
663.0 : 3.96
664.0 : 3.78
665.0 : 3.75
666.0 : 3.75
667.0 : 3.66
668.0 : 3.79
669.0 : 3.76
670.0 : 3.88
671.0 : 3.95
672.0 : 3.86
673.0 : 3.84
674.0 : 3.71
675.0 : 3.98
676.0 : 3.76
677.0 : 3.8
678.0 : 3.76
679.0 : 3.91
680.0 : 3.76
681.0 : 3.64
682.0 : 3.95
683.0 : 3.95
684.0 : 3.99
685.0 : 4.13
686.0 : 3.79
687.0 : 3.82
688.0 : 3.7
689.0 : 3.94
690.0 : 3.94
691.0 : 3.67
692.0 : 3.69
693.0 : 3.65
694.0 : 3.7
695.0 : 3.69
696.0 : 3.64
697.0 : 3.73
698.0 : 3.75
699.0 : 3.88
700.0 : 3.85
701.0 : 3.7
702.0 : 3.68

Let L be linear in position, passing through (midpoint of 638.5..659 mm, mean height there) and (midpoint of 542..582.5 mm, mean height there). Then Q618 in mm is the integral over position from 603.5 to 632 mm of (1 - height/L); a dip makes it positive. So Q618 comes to 7.7 mm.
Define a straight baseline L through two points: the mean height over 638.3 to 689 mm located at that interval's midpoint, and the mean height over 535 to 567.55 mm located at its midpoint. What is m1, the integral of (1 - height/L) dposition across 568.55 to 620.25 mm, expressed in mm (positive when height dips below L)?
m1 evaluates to 6.6 mm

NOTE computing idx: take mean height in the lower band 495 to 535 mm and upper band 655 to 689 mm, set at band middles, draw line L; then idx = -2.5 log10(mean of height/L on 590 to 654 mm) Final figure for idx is 0.207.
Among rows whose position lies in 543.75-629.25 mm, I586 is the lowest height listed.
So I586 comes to 2.31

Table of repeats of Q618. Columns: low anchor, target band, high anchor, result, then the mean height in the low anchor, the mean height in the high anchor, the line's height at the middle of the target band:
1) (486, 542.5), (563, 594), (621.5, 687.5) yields -0.9 mm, 3.85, 3.49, 3.68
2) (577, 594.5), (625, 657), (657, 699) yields 4.3 mm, 3.77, 3.81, 3.79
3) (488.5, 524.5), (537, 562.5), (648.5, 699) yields -1.6 mm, 3.74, 3.8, 3.75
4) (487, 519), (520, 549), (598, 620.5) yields -3.9 mm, 3.73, 2.96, 3.5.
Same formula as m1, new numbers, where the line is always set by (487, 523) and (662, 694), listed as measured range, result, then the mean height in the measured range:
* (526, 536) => -0.3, 3.85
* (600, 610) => 1.3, 3.28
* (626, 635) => 2.5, 2.73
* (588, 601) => 0.5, 3.64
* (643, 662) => 0.4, 3.73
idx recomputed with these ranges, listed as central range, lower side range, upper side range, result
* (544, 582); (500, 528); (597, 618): -0.130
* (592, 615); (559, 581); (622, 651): 0.055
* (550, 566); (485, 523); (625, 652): -0.100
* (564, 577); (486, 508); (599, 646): -0.171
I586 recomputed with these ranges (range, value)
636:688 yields 3.11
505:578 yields 3.35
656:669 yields 3.59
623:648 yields 2.39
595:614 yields 2.67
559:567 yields 3.58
